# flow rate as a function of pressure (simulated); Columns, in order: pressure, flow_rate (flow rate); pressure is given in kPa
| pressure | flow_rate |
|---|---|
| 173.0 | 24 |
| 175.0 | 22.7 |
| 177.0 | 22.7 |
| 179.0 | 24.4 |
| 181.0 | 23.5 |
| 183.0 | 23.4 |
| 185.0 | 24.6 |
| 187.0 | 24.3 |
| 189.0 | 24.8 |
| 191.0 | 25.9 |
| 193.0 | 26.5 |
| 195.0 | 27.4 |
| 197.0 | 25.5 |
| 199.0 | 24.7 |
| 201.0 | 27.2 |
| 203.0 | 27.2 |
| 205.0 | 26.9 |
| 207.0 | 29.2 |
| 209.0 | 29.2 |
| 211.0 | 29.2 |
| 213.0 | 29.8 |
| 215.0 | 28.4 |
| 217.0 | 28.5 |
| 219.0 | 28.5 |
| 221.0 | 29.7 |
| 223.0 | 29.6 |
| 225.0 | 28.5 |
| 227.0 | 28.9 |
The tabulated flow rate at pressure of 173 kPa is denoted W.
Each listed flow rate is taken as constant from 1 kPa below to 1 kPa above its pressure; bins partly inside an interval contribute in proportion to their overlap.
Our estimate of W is 24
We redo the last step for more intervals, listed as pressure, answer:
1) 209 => 29.2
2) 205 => 26.9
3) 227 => 28.9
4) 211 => 29.2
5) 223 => 29.6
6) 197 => 25.5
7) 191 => 25.9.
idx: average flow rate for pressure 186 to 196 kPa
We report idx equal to 25.8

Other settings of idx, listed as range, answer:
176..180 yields 23.5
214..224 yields 28.9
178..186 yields 24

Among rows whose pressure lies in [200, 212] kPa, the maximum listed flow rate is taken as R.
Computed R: 29.2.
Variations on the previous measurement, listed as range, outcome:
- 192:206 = 27.4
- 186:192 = 25.9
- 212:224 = 29.8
